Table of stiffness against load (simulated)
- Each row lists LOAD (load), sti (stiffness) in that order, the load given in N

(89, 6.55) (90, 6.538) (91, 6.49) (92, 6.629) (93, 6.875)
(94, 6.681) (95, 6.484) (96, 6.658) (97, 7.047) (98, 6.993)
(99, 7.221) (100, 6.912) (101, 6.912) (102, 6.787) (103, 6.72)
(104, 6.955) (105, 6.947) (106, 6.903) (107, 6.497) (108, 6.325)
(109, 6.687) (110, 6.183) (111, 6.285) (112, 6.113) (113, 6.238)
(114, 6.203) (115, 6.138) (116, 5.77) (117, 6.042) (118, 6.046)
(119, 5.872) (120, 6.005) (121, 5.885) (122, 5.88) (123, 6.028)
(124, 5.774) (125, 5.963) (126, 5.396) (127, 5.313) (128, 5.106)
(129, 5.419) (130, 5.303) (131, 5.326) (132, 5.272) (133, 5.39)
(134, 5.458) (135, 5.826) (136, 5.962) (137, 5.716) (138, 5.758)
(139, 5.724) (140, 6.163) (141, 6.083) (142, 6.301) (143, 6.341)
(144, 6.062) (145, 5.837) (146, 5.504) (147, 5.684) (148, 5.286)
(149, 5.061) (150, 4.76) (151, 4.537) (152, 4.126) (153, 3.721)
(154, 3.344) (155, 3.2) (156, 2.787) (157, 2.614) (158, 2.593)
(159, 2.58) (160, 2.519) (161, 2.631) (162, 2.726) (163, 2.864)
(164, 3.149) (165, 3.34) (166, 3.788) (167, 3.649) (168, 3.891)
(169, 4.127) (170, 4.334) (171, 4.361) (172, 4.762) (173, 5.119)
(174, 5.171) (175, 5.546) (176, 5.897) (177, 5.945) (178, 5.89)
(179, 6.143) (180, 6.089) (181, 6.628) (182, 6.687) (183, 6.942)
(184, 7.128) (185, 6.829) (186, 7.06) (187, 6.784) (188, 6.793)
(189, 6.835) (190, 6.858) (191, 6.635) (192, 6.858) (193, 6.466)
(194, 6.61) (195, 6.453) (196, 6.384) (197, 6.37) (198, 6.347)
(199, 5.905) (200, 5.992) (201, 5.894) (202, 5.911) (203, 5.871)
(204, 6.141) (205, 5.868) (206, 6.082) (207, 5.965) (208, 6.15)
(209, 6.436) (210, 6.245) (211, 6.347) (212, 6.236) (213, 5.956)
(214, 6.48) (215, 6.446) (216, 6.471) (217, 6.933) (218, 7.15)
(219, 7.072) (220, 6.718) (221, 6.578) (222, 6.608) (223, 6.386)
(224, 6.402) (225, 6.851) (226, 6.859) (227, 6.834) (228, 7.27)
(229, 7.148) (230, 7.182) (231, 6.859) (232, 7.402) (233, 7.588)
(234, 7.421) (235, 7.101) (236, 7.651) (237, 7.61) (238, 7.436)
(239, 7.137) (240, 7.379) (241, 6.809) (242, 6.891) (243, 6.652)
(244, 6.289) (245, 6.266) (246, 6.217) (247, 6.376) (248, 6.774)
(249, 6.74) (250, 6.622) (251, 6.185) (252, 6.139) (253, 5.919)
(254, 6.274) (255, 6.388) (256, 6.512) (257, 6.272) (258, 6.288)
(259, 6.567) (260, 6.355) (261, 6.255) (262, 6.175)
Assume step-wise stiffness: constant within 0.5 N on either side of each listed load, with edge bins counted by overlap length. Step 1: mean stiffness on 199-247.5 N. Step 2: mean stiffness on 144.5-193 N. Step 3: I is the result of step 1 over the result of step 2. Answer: 1.35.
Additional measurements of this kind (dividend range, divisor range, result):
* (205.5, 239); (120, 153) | 1.22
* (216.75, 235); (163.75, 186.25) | 1.31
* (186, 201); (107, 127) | 1.08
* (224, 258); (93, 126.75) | 1.07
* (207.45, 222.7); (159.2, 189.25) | 1.28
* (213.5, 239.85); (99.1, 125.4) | 1.10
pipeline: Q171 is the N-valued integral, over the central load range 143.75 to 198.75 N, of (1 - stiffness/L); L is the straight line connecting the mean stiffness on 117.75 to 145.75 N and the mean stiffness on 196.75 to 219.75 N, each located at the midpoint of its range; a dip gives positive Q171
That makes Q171 8.6 N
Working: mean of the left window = 5.75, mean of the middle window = 5.1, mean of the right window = 6.28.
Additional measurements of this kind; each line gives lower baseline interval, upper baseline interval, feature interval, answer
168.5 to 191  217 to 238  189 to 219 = 0.8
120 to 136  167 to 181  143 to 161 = 4.1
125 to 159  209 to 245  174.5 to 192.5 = -1.8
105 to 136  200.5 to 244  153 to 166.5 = 7.1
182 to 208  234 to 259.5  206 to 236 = -0.8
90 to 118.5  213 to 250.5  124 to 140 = 2.6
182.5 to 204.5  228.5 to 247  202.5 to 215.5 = 1.0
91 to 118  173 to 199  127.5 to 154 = 4.5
